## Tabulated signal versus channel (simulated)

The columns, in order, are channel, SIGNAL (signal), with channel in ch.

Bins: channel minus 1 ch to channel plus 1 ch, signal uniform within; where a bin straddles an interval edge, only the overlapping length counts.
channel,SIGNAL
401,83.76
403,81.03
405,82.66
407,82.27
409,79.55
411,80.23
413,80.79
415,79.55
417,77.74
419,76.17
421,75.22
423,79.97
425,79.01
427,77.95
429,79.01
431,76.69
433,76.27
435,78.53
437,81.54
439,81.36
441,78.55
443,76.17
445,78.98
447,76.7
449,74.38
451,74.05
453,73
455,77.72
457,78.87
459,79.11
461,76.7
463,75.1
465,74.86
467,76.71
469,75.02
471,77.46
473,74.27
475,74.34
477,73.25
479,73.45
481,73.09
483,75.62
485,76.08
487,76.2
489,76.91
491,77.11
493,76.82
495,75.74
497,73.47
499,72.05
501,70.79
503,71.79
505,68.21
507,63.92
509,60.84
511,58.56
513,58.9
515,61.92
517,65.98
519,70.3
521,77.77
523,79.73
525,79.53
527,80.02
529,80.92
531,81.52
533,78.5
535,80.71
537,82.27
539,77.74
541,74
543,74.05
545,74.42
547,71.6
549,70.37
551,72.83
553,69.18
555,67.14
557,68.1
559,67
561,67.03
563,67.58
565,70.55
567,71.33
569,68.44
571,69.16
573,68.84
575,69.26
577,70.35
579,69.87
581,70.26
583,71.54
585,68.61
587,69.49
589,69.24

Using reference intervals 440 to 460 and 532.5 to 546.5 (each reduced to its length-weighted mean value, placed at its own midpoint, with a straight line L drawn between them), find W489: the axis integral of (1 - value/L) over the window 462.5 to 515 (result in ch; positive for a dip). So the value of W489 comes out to 3.3 ch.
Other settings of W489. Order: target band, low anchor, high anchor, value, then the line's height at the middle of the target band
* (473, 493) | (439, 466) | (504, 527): -0.7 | 72.6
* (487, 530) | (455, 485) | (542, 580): 0.9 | 73.2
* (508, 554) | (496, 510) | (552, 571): -3.0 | 68.6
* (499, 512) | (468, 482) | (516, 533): 1.7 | 76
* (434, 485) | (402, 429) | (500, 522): -2.1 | 73.3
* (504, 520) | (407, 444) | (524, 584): 2.4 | 74.7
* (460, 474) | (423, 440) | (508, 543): 0.2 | 76.8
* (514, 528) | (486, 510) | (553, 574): -0.6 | 70.8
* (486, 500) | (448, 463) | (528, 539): 0.5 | 78.3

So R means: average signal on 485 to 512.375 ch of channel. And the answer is 71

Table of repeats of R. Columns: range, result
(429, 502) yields 76.1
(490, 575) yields 71.8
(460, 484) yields 75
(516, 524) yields 73.4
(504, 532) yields 70.6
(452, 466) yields 76.5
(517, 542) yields 78.1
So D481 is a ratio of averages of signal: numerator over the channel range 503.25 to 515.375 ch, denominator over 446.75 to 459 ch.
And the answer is 0.82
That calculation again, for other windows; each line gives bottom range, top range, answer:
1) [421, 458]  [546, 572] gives 0.89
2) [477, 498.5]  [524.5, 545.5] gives 1.04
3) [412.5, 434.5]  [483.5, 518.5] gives 0.90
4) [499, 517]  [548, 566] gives 1.06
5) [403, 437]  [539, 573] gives 0.89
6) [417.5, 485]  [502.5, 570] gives 0.93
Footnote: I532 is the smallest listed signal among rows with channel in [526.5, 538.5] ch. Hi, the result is 78.5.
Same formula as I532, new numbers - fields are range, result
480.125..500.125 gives 72.05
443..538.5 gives 58.56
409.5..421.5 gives 75.22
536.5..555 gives 67.14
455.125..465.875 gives 74.86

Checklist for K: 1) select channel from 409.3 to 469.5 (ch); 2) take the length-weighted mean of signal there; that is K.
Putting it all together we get 77.6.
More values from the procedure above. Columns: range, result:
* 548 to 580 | 69.2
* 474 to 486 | 74.3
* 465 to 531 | 72.9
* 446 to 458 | 75.8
